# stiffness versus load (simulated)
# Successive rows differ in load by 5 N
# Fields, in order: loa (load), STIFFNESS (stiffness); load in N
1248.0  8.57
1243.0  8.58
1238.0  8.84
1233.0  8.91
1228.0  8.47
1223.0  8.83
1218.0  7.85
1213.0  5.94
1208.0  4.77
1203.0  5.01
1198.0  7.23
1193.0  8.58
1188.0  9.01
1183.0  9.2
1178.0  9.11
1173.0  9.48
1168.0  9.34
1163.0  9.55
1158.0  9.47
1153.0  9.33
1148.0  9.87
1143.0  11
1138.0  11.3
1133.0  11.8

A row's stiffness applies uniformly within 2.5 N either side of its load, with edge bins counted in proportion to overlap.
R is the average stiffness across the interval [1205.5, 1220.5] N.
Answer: 6.19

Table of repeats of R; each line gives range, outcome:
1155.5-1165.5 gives 9.51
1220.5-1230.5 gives 8.65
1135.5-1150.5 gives 10.7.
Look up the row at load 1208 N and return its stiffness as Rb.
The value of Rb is 4.77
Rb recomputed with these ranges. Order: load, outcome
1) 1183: 9.2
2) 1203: 5.01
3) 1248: 8.57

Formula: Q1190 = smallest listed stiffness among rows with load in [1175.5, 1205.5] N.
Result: 5.01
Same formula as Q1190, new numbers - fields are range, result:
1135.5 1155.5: 9.33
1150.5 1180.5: 9.11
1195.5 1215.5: 4.77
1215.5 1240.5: 7.85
